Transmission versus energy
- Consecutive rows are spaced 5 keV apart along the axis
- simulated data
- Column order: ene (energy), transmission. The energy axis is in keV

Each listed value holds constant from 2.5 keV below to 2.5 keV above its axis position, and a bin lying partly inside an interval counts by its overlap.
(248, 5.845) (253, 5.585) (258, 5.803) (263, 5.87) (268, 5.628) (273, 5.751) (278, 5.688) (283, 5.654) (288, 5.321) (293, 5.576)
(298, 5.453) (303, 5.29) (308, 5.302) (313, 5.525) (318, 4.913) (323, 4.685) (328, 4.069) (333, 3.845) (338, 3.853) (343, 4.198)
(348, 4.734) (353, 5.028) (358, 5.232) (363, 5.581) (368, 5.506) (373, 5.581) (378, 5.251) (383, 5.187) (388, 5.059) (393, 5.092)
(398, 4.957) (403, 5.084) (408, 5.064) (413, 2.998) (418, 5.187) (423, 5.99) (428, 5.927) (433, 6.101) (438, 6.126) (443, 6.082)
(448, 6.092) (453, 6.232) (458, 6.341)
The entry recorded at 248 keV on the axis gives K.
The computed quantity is 5.845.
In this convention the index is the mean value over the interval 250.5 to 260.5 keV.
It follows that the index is 5.69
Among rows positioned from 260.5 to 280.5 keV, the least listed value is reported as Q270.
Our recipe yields 5.628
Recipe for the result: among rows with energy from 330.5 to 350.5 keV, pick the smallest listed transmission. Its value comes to 3.845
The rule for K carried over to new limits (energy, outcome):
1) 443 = 6.082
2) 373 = 5.581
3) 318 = 4.913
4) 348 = 4.734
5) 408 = 5.064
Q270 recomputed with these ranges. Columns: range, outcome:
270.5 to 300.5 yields 5.321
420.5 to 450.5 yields 5.927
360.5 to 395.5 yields 5.059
